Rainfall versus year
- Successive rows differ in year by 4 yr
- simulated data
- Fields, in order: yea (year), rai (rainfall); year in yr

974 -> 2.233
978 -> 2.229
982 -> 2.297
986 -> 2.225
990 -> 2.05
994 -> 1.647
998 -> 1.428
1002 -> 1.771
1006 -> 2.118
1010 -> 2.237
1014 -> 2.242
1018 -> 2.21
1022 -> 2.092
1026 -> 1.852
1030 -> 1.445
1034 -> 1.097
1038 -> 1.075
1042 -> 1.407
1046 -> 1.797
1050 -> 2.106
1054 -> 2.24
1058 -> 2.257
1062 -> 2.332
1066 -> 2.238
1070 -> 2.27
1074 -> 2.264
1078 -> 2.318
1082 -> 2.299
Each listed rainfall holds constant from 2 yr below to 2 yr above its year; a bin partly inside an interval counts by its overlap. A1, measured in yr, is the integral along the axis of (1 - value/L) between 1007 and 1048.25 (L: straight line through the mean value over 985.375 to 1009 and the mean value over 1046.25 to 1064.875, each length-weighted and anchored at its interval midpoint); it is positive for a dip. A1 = 5.4 yr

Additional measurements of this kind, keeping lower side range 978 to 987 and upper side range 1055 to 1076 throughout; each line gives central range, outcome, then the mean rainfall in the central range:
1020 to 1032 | 2.5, 1.8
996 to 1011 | 2.6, 1.87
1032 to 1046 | 6.1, 1.28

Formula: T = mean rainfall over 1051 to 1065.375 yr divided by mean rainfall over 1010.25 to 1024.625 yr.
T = 1.04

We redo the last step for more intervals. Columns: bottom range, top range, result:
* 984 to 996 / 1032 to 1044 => 0.60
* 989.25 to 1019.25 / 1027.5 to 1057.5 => 0.84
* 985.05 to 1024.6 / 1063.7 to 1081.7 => 1.14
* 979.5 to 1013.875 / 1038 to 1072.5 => 1.02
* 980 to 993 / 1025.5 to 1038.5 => 0.63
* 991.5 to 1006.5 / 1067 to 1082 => 1.33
